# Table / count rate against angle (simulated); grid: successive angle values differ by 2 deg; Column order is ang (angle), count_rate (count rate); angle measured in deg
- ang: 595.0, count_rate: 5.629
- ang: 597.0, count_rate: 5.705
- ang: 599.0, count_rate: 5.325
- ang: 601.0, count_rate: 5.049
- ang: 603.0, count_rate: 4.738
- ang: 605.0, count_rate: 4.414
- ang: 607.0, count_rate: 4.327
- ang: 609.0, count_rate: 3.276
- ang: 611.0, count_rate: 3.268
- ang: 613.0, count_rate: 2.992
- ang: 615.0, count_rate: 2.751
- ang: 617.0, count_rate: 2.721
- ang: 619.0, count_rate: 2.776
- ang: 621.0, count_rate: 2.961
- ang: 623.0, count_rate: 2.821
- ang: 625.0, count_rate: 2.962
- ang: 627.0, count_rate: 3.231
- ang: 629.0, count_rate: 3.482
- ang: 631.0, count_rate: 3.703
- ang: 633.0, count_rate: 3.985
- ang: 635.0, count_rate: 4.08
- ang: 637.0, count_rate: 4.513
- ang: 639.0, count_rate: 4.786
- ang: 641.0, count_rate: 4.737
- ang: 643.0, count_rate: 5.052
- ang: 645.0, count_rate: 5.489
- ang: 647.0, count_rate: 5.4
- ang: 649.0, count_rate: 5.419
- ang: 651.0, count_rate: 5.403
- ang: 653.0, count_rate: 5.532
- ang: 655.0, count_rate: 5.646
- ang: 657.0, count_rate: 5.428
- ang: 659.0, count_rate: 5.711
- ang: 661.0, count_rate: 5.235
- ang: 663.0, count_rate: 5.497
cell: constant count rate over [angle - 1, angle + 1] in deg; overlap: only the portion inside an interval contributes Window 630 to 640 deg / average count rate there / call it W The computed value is 4.21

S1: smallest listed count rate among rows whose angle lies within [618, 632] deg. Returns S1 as 2.776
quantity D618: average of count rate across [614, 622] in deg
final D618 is 2.8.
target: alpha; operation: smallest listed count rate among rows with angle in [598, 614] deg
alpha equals 2.992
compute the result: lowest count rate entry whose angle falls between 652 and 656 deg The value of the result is 5.532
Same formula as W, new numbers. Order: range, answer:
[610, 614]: 3.13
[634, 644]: 4.63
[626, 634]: 3.6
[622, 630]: 3.12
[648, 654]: 5.45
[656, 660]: 5.57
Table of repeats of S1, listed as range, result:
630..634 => 3.703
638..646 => 4.737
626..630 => 3.231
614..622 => 2.721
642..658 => 5.052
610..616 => 2.751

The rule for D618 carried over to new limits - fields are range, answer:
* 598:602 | 5.19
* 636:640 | 4.65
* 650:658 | 5.5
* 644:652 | 5.43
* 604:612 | 3.82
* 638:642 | 4.76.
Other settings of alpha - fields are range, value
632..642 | 3.985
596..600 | 5.325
